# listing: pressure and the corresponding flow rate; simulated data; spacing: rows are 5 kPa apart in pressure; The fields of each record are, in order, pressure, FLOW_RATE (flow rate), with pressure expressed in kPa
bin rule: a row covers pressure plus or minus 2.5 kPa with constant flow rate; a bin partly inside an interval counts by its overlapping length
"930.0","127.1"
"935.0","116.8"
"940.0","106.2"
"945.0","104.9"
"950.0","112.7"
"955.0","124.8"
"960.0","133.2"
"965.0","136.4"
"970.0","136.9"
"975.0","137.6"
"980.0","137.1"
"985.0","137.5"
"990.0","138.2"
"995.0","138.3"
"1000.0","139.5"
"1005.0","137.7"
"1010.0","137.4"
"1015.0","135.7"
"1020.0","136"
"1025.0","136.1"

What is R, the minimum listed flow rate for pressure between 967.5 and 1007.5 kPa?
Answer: 136.9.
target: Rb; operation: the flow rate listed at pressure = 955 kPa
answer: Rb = 124.8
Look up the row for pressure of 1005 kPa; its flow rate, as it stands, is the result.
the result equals 137.7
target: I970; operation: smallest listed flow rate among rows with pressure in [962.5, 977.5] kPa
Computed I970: 136.4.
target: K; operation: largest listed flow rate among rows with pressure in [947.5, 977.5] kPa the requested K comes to 137.6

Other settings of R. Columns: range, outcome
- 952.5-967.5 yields 124.8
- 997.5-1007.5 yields 137.7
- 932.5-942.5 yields 106.2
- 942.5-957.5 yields 104.9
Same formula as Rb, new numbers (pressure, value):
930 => 127.1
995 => 138.3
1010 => 137.4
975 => 137.6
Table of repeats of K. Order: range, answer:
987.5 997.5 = 138.3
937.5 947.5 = 106.2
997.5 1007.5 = 139.5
